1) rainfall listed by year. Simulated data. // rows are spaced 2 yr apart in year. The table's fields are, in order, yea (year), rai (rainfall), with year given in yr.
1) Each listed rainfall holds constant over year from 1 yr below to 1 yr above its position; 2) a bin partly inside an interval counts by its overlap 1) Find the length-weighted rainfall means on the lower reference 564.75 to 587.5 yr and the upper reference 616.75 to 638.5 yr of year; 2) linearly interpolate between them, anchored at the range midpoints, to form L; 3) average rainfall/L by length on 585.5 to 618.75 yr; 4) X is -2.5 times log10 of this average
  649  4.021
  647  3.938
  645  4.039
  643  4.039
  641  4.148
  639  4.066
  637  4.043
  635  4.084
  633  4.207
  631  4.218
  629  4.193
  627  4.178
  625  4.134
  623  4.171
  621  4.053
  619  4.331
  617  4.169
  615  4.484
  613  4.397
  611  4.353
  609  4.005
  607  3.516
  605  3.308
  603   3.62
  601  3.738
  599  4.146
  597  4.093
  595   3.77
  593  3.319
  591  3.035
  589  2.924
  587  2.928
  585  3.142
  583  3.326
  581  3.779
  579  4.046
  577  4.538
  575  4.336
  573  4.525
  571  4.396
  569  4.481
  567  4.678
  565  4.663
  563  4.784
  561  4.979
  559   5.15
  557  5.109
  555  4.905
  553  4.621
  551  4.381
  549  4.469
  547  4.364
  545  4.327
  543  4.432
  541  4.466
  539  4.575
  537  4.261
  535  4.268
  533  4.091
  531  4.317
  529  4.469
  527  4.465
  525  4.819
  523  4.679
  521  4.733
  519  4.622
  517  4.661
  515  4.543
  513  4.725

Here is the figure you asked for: 0.10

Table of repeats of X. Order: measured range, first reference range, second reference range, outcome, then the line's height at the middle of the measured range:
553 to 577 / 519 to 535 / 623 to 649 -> -0.08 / 4.36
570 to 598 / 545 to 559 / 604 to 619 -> 0.17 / 4.33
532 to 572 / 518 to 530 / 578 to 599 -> -0.12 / 4.13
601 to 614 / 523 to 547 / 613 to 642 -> 0.10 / 4.24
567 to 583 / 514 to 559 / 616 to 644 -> 0.03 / 4.38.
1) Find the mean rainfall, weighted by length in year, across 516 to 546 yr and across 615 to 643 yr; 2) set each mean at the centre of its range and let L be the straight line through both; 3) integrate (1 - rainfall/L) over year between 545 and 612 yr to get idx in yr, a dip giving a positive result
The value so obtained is 3.45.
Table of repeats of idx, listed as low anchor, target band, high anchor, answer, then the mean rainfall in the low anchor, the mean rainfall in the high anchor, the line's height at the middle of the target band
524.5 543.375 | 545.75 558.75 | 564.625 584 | -1.0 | 4.41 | 4.26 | 4.34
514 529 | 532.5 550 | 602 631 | 0.6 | 4.63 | 4.07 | 4.52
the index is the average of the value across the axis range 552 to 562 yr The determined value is 4.95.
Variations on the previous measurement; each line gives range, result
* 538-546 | 4.45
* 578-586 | 3.57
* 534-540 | 4.37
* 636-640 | 4.05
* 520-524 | 4.71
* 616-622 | 4.18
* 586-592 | 2.96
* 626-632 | 4.2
